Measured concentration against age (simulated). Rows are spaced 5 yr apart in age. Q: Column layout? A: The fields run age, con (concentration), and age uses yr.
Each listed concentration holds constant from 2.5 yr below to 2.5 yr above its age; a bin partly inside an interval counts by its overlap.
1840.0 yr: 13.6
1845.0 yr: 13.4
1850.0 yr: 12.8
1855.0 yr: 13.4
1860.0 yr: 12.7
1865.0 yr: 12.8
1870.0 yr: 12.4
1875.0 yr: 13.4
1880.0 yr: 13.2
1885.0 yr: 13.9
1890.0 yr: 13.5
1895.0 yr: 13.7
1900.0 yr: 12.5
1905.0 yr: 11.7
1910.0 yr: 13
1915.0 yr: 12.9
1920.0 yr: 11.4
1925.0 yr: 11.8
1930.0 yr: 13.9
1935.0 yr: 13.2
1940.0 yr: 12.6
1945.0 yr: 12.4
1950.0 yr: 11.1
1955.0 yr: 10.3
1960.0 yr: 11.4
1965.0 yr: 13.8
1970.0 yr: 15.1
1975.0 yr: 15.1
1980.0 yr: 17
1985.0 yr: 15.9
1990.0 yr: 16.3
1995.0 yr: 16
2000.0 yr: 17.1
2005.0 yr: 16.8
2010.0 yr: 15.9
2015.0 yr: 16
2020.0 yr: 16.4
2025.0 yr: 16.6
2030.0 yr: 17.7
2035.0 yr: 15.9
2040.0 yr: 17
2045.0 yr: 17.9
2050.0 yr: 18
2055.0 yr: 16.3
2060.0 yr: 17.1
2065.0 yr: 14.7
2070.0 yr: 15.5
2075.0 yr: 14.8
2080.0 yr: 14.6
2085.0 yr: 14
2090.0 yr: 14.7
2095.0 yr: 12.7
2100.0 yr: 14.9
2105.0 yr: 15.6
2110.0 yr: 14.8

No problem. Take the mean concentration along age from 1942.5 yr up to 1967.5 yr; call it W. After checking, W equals 11.8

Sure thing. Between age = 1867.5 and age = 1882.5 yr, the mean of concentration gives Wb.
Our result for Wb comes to 13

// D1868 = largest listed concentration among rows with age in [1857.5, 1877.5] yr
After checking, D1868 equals 13.4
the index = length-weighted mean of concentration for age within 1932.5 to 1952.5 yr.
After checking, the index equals 12.3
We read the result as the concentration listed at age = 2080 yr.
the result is 14.6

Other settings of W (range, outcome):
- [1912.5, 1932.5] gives 12.5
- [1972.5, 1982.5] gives 16.1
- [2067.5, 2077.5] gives 15.2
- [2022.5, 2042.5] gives 16.8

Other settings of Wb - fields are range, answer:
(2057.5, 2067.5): 15.9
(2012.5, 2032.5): 16.7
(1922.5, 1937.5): 13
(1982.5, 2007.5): 16.4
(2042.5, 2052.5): 17.9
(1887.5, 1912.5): 12.9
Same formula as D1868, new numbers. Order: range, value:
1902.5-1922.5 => 13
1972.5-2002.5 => 17.1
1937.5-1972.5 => 15.1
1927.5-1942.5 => 13.9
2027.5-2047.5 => 17.9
